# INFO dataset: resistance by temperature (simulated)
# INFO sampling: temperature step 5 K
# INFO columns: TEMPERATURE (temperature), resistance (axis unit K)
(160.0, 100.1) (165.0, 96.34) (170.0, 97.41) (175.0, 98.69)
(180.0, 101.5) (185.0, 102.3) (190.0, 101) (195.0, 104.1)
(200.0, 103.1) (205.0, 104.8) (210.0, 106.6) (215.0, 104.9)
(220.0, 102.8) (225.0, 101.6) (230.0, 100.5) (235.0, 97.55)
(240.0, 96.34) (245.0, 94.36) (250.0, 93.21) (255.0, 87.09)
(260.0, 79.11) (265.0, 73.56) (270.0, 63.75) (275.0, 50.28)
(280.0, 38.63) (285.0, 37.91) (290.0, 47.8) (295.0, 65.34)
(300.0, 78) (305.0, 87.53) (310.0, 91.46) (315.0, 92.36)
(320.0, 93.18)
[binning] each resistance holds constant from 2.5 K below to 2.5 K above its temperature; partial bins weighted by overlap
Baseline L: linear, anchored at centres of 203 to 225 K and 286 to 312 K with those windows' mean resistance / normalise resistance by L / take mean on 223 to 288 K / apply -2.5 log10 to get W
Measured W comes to 0.16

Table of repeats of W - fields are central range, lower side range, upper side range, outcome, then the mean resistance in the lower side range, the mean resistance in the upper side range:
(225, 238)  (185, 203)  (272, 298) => -0.228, 103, 48.9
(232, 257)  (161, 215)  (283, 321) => -0.072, 102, 73.9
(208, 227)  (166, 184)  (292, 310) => -0.131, 99.2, 78.2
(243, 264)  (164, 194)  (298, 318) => 0.068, 99.9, 87.7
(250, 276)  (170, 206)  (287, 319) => 0.162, 102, 77.2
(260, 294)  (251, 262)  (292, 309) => 0.436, 84.7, 77.4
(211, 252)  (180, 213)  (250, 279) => -0.147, 104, 71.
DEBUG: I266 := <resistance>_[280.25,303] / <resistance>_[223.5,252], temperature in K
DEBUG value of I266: 0.58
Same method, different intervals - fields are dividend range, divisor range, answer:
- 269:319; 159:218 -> 0.65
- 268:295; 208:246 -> 0.49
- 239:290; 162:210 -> 0.69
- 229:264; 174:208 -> 0.89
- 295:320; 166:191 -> 0.86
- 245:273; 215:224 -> 0.78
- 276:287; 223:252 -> 0.41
